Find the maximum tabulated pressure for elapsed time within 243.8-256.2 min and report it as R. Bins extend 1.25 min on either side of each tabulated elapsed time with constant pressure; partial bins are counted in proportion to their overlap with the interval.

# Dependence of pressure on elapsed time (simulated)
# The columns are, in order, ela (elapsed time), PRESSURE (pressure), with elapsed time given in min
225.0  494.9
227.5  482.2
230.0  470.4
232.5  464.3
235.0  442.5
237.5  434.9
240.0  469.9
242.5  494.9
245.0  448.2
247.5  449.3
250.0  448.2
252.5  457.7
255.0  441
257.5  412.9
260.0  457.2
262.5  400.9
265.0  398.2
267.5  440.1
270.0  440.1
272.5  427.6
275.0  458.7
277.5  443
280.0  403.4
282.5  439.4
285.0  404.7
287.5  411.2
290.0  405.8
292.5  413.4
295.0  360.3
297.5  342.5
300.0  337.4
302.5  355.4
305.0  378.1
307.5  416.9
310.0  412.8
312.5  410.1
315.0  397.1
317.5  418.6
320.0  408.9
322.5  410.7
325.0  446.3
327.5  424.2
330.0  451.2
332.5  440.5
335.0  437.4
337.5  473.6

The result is 457.7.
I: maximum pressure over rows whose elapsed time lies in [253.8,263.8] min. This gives 457.2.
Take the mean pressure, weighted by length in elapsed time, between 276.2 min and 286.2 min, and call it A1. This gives 423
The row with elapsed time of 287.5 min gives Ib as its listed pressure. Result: 411.2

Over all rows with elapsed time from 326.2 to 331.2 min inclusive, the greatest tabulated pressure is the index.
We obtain 451.2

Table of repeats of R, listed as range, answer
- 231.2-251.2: 494.9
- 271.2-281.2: 458.7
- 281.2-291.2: 439.4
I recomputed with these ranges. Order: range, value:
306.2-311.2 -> 416.9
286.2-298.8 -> 413.4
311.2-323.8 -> 418.6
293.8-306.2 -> 378.1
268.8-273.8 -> 440.1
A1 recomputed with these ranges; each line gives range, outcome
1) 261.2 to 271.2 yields 420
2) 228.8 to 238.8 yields 453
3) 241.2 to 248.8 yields 464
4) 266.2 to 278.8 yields 442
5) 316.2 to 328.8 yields 422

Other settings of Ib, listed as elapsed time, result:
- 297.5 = 342.5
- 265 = 398.2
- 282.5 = 439.4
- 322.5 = 410.7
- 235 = 442.5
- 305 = 378.1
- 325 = 446.3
